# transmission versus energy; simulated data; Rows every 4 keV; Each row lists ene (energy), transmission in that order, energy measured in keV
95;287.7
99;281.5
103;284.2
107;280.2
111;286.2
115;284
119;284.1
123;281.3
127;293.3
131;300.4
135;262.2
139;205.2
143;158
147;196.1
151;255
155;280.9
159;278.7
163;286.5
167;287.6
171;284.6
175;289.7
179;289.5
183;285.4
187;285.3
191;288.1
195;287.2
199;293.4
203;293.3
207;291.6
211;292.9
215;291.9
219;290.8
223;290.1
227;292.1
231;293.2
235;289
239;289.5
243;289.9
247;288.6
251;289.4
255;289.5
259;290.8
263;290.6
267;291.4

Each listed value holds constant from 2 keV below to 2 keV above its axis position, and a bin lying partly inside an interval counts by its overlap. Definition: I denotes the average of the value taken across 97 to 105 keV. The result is 283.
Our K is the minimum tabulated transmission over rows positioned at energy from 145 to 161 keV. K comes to 196.1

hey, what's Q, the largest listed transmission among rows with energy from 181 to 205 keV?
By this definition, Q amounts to 293.4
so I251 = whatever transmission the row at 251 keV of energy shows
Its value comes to 289.4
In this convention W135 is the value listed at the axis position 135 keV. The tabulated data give 262.2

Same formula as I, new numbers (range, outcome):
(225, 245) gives 291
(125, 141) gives 265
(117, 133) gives 290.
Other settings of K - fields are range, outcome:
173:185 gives 285.4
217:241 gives 289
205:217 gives 291.6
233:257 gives 288.6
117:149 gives 158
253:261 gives 289.5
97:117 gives 280.2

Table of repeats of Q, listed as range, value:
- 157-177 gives 289.7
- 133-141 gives 262.2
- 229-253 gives 293.2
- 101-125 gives 286.2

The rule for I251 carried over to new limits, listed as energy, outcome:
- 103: 284.2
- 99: 281.5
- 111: 286.2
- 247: 288.6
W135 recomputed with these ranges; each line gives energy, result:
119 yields 284.1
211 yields 292.9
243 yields 289.9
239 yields 289.5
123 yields 281.3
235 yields 289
